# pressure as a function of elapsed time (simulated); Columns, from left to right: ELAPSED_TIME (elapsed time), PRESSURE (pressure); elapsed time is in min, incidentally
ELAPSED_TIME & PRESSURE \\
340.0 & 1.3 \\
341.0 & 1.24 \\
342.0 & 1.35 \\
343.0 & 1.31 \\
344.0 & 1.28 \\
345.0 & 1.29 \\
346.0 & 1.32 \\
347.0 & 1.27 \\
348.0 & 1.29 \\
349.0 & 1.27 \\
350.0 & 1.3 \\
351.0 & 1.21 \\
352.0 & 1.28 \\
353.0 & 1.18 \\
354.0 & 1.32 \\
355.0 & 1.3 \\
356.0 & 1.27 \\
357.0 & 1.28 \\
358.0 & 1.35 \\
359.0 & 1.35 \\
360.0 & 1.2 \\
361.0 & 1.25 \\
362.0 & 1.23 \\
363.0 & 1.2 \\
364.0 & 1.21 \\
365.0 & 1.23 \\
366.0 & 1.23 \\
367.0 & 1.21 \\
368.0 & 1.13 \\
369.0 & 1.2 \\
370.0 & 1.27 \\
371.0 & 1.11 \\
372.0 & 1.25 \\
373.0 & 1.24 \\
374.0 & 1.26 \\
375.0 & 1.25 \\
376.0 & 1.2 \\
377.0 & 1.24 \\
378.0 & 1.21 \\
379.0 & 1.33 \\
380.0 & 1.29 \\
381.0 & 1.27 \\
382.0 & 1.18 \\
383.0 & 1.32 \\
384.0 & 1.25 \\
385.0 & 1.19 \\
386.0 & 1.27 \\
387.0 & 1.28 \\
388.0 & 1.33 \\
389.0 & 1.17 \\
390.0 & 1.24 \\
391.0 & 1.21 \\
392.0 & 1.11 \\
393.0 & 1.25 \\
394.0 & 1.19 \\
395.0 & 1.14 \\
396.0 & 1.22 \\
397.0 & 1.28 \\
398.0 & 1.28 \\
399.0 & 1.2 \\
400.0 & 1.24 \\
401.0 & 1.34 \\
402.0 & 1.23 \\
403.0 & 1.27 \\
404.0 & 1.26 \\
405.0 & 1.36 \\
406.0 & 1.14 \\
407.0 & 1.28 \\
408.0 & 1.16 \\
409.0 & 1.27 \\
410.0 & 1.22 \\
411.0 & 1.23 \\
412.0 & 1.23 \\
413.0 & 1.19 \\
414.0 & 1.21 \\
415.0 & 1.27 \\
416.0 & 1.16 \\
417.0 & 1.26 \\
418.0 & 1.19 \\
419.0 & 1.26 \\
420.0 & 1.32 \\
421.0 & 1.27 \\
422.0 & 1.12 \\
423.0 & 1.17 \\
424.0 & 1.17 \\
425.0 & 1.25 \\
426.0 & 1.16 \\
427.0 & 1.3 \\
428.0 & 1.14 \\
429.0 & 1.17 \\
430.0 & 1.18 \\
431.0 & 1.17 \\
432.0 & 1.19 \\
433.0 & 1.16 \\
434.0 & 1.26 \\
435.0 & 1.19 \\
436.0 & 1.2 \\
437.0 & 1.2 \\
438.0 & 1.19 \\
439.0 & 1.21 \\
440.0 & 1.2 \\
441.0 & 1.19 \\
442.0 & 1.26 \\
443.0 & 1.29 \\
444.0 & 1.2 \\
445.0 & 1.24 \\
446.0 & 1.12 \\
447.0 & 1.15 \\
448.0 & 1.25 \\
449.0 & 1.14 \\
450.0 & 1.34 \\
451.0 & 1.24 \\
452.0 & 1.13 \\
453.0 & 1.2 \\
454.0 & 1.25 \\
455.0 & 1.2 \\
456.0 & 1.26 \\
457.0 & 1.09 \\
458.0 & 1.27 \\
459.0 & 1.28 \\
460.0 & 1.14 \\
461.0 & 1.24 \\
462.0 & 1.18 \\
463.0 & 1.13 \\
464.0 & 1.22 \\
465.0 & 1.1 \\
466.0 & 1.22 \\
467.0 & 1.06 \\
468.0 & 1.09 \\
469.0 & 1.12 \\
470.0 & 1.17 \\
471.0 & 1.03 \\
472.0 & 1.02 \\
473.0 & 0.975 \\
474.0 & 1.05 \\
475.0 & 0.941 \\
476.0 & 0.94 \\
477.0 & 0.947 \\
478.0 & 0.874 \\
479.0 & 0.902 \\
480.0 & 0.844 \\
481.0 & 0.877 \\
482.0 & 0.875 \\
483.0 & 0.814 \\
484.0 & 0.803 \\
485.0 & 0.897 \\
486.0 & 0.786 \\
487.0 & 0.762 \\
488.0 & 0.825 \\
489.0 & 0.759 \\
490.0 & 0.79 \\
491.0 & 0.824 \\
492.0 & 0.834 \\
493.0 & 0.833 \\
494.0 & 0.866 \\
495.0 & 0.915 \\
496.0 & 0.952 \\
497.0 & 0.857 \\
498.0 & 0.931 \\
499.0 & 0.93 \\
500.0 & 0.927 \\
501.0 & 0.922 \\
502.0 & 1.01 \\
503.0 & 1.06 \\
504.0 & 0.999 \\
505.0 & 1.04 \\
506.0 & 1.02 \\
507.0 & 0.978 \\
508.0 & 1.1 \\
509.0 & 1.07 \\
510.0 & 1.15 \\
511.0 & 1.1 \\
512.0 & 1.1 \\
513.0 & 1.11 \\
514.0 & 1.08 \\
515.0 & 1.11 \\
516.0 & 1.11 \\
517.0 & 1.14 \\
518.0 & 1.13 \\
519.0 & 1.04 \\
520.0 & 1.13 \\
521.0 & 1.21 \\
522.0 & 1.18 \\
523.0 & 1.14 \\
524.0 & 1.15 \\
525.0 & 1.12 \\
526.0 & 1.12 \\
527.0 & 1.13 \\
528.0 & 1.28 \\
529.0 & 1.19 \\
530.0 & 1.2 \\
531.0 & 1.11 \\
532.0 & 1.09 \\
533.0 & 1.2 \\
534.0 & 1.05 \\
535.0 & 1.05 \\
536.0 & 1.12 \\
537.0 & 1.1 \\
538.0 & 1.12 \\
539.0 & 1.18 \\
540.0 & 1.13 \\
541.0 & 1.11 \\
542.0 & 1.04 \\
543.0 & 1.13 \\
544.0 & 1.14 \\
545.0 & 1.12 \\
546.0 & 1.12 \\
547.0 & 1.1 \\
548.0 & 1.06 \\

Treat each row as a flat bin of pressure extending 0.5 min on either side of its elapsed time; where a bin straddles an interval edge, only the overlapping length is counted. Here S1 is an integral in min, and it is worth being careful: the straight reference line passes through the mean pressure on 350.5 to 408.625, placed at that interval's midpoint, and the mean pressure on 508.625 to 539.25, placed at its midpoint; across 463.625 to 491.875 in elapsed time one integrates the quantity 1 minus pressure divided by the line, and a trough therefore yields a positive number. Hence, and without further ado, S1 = 5.4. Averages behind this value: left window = 1.24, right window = 1.13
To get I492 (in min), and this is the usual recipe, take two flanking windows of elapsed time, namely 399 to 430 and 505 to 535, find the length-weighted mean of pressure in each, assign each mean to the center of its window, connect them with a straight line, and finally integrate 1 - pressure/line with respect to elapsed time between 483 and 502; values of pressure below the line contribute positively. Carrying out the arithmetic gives 4.8 min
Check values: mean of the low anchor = 1.23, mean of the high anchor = 1.12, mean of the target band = 0.859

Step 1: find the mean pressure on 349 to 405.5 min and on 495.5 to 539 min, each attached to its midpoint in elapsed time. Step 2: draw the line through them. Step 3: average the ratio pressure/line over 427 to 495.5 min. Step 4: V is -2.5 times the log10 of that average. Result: 0.07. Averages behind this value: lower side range 1.24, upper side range 1.08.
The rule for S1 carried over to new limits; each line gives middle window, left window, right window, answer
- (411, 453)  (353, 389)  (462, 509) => -4.5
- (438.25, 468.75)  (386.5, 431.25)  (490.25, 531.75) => -1.3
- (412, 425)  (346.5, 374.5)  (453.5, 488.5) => -1.0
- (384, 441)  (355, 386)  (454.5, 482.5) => -2.5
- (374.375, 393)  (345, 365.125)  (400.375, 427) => 0.1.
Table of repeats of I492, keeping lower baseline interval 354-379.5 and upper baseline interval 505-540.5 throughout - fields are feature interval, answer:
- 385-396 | 0.05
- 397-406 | -0.38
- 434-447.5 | -0.24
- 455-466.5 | -0.25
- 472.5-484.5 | 2.61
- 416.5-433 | -0.13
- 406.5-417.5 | -0.17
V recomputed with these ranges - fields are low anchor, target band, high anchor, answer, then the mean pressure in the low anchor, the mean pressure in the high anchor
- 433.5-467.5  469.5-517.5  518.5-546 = 0.215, 1.2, 1.13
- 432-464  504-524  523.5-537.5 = 0.048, 1.21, 1.14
